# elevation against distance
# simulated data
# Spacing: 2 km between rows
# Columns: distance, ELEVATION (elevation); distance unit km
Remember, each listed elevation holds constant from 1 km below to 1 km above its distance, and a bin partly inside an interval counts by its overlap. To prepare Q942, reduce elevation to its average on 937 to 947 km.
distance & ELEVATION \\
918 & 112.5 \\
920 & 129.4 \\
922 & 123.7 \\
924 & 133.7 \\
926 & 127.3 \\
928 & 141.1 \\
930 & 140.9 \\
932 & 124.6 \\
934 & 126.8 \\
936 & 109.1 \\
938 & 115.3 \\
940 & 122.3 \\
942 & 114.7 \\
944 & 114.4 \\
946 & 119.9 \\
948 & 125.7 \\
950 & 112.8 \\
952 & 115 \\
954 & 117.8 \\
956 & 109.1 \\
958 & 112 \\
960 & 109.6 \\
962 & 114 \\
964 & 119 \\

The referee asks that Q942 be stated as 117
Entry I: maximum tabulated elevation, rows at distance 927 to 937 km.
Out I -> 141.1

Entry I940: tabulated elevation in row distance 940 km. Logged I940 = 122.3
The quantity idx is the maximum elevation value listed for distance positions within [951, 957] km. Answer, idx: 117.8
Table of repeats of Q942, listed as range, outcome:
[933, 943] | 118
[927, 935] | 133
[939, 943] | 118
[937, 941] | 119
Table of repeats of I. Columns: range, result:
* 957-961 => 112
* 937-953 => 125.7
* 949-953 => 115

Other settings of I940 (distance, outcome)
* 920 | 129.4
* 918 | 112.5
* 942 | 114.7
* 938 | 115.3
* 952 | 115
